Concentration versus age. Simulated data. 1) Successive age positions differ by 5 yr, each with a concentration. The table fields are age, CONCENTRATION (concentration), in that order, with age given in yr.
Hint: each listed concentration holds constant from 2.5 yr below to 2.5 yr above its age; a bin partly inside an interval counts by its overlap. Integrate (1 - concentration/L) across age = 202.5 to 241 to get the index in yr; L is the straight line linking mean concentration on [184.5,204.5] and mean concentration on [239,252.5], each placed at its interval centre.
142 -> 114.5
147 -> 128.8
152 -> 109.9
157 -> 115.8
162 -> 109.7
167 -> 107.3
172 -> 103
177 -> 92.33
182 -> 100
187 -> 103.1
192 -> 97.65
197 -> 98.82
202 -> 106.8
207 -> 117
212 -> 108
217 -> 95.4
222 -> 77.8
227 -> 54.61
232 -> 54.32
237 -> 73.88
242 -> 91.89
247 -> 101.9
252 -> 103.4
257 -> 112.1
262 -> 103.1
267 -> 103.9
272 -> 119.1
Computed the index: 5.80 yr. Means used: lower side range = 102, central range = 84.6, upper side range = 97.5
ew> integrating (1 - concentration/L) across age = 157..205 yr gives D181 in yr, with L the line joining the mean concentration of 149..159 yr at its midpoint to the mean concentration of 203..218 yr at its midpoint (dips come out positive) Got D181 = 3.4 yr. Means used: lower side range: 114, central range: 103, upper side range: 108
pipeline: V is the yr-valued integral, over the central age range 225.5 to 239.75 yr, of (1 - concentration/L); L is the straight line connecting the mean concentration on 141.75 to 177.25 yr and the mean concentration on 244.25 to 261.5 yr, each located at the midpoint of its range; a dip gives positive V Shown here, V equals 6.0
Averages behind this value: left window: 111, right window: 105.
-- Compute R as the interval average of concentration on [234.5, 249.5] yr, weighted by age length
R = 89.2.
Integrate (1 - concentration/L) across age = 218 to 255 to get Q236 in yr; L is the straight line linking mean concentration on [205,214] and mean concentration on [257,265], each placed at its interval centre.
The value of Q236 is 9.5 yr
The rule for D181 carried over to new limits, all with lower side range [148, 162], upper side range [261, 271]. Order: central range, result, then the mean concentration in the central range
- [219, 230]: 4.24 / 67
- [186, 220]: 2.16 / 103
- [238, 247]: 1.33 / 91.7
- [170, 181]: 1.44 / 97.7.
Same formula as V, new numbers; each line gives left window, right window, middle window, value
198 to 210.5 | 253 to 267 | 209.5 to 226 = 2.9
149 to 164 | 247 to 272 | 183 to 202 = 1.7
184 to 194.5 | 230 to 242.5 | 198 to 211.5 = -2.9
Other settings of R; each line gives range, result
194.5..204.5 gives 103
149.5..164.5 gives 112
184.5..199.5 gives 99.9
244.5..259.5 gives 106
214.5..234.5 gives 70.5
